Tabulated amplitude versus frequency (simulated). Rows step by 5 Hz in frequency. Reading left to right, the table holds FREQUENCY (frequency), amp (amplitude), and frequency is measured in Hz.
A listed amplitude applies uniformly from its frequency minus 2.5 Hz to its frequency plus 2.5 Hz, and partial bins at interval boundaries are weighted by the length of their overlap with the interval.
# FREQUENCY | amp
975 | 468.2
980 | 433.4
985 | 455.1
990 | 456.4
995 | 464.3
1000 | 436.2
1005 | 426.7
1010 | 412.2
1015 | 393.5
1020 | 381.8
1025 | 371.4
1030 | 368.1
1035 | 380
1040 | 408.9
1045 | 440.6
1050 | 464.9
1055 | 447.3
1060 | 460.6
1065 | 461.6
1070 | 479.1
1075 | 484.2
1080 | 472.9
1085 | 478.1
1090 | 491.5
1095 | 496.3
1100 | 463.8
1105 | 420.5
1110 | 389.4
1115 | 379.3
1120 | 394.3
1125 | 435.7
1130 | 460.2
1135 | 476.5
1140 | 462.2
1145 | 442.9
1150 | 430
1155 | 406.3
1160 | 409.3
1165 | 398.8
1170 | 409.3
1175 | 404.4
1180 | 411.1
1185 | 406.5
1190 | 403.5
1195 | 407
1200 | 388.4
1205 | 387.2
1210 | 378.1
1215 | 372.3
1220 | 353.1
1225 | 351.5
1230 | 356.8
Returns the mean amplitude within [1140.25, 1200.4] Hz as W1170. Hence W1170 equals 412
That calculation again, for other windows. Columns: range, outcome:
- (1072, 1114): 459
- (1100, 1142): 429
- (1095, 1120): 420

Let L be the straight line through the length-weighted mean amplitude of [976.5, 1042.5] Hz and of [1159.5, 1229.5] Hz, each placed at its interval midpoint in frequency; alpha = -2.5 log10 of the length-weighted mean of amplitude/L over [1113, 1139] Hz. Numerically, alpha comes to -0.09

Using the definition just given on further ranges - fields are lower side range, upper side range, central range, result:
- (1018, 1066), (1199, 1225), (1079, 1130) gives -0.11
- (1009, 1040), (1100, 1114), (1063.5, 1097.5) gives -0.19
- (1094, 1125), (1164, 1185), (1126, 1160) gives -0.07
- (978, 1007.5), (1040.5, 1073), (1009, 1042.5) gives 0.17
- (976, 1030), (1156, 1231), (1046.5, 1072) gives -0.12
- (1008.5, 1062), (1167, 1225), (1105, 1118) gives 0.03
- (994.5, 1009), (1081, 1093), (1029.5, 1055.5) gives 0.10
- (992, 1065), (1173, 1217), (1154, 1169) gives -0.01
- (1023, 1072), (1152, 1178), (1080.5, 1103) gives -0.15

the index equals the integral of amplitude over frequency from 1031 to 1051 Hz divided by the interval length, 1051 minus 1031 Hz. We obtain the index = 416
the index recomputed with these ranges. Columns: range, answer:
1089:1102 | 484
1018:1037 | 375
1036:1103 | 463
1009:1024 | 392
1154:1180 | 406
